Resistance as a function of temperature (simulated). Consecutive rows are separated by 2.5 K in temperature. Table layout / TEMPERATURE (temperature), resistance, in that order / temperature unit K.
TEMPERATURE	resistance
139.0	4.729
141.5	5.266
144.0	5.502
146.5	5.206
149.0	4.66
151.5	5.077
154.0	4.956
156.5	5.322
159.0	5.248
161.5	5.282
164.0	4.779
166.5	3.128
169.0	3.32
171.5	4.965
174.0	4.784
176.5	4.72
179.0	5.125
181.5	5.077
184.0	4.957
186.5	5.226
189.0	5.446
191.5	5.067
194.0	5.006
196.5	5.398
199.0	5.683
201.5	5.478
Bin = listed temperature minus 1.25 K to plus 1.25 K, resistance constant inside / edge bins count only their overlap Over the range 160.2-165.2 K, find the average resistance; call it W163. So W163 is 5.04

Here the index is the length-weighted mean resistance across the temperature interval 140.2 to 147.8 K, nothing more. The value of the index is 5.32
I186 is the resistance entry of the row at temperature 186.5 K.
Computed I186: 5.226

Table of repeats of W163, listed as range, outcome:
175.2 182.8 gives 4.97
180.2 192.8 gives 5.15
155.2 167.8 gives 4.75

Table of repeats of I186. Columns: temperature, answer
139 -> 4.729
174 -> 4.784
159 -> 5.248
